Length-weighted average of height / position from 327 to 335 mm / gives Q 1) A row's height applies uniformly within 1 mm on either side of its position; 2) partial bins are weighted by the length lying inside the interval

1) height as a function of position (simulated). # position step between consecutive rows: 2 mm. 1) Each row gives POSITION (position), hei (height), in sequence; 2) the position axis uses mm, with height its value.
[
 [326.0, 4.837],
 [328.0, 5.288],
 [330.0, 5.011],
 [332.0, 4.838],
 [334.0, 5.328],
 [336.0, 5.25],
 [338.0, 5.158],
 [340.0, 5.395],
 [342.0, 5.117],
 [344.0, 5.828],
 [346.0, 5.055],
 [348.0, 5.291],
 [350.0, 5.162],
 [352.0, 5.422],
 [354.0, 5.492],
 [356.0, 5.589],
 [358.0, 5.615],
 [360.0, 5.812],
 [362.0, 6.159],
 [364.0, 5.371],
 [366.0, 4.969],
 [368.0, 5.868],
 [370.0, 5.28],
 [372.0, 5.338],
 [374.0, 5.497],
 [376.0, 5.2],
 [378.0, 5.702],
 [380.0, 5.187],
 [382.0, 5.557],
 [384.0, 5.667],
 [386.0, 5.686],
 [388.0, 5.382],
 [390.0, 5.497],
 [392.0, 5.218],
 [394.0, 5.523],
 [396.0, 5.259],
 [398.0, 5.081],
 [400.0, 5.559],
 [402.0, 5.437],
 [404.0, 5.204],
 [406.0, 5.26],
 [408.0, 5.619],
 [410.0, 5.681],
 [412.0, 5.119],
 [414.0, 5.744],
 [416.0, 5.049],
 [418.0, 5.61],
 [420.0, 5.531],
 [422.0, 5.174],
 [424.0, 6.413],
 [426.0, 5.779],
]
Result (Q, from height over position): 5.12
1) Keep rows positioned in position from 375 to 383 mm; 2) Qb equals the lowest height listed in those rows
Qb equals 5.187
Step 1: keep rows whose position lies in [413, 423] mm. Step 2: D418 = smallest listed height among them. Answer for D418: 5.049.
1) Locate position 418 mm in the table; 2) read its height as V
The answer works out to 5.61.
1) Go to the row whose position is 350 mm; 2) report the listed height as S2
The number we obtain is 5.162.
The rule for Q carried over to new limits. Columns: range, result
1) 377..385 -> 5.53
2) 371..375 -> 5.42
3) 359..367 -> 5.58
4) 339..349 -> 5.34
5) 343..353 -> 5.35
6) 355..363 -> 5.79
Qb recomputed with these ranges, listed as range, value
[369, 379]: 5.2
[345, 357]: 5.055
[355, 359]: 5.589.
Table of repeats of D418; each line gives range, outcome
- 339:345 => 5.117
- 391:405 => 5.081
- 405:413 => 5.119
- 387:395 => 5.218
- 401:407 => 5.204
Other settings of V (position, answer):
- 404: 5.204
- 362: 6.159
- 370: 5.28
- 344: 5.828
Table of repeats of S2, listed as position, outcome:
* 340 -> 5.395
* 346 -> 5.055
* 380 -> 5.187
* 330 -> 5.011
